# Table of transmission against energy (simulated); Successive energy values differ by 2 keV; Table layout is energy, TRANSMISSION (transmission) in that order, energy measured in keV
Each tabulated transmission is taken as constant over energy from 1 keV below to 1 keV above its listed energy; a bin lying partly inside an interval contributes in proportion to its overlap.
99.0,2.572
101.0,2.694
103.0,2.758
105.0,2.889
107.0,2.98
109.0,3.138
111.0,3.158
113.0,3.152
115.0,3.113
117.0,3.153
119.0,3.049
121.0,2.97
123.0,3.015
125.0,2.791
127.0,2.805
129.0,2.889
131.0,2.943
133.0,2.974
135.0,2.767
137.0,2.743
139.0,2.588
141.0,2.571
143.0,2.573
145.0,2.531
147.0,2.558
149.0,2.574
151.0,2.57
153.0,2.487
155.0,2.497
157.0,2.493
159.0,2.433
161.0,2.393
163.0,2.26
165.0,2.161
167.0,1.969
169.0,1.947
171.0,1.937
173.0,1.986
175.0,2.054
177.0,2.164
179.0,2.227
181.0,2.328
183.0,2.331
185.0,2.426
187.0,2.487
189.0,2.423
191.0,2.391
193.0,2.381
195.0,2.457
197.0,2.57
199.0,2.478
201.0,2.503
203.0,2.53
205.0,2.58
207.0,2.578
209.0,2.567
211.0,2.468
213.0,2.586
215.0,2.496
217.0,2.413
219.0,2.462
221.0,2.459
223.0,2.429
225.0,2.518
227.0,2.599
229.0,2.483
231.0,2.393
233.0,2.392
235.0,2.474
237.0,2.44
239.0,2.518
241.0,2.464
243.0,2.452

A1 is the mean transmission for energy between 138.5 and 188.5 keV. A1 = 2.34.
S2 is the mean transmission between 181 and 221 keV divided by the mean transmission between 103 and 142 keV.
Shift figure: 0.85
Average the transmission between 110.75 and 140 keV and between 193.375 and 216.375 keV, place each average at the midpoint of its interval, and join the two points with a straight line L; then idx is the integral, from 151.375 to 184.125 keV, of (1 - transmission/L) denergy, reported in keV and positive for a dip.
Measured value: 5.8 keV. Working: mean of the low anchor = 2.94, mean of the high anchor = 2.52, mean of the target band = 2.24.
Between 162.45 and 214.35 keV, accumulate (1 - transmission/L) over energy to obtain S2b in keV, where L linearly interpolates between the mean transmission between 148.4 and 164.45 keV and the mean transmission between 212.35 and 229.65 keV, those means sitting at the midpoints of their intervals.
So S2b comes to 2.8 keV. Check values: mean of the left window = 2.45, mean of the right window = 2.49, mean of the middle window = 2.34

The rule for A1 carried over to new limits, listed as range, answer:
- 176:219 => 2.45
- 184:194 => 2.42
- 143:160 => 2.52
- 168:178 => 2.02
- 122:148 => 2.75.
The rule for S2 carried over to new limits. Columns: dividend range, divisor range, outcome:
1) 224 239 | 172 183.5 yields 1.14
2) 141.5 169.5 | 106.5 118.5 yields 0.77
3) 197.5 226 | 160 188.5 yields 1.14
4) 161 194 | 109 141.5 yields 0.76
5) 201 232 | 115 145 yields 0.88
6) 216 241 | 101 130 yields 0.83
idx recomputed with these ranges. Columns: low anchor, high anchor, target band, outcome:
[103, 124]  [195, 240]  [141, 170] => 4.4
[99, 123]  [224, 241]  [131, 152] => 1.5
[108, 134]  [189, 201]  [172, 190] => 2.0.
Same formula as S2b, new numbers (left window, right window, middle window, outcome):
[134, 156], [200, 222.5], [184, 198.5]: 0.5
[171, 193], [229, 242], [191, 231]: -2.2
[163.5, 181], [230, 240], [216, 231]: -0.6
